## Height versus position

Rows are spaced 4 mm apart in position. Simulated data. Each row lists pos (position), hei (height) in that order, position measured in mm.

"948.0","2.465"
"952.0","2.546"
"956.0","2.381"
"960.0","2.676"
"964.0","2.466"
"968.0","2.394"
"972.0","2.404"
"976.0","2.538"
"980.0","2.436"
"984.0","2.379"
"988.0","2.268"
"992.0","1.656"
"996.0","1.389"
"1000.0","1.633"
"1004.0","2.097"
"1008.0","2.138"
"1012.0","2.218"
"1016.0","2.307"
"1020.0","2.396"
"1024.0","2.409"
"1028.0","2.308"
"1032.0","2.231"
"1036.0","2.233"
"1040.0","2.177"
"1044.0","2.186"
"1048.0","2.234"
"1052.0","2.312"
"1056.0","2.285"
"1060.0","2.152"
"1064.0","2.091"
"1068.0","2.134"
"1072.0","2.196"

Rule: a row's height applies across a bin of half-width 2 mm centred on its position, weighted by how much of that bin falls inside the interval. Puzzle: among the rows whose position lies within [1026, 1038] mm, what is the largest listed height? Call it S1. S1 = 2.308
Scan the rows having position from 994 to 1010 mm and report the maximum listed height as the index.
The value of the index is 2.138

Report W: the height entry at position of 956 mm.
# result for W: 2.381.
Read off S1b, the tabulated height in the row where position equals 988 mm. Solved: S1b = 2.268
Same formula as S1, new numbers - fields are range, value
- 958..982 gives 2.676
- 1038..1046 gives 2.186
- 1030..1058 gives 2.312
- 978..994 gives 2.436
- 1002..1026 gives 2.409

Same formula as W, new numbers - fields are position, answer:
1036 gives 2.233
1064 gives 2.091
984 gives 2.379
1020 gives 2.396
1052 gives 2.312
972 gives 2.404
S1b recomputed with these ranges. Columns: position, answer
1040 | 2.177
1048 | 2.234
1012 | 2.218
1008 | 2.138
